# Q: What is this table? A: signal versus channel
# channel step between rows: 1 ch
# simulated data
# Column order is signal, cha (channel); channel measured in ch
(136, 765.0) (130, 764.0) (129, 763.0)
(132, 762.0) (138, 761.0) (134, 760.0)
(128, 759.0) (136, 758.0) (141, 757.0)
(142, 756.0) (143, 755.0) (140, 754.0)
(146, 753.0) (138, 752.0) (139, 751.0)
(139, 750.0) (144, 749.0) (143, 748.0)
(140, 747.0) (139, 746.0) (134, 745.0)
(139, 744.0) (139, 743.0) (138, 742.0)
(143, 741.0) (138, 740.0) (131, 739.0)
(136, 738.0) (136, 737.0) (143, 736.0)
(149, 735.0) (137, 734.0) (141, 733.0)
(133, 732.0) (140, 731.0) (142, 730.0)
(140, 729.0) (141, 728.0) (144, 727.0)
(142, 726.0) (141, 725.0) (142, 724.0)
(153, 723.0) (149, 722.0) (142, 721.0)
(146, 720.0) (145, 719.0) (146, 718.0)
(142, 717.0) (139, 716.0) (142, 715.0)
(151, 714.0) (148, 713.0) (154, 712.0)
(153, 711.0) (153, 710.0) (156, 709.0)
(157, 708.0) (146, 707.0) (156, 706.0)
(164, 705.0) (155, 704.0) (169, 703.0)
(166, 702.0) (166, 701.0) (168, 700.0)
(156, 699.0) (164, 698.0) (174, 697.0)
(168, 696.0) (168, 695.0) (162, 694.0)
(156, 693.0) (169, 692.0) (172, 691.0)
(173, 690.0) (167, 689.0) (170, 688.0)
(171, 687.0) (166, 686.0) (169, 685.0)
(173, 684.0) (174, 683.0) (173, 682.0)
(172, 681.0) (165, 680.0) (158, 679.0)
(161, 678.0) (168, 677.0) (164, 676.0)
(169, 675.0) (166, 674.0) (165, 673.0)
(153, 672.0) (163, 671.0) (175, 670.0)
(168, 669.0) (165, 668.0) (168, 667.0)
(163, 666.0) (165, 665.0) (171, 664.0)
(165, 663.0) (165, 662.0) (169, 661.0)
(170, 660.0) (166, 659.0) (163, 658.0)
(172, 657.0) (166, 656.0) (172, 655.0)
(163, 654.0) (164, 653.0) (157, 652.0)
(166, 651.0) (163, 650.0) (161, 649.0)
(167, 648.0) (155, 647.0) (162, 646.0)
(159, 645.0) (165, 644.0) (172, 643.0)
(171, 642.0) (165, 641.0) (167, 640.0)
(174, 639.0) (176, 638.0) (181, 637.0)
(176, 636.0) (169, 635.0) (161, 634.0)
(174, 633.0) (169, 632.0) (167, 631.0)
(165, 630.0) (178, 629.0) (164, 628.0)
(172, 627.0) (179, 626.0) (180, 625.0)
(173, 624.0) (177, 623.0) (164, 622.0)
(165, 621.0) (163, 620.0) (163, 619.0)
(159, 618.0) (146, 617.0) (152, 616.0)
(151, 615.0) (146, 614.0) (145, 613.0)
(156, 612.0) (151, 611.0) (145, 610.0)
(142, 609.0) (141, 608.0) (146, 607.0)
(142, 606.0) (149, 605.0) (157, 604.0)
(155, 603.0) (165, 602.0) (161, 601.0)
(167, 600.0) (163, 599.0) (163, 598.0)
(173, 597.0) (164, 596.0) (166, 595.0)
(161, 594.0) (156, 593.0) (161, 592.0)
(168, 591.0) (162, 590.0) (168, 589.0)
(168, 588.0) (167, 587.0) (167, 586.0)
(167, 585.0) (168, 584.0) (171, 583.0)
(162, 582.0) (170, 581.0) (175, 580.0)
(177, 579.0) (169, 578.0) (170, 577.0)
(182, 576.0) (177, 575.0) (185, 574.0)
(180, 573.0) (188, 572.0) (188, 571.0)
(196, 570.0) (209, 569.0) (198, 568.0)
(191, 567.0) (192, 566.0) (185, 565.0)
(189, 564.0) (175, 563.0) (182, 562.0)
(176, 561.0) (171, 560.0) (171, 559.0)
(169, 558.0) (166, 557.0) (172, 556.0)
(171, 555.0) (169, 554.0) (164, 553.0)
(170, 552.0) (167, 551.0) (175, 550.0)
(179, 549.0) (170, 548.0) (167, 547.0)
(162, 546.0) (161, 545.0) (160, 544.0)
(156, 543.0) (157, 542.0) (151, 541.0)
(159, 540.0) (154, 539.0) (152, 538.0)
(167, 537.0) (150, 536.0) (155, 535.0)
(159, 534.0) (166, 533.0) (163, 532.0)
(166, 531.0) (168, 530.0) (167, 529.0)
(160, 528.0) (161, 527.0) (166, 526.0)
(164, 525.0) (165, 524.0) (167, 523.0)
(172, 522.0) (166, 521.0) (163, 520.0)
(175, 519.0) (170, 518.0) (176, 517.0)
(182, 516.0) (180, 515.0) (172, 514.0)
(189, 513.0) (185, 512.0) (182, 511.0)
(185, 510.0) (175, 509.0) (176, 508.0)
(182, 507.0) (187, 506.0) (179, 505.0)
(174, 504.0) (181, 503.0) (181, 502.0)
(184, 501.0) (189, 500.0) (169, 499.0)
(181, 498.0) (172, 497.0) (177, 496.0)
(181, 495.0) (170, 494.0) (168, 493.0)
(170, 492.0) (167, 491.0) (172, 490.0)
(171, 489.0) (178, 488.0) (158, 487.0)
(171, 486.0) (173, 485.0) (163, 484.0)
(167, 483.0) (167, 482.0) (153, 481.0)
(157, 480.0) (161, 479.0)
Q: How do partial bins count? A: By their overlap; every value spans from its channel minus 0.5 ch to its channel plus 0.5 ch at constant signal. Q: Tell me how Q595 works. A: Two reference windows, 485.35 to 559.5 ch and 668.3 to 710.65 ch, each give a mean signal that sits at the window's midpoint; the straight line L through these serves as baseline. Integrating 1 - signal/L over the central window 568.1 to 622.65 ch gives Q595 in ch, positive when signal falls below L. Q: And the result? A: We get 1.04 ch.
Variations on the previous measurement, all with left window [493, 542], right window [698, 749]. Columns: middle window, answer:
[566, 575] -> -1.4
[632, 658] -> -1.9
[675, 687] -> -1.3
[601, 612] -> 0.7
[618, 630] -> -0.9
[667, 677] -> -0.9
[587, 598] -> -0.2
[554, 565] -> -0.6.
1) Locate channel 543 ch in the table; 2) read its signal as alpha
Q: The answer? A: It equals 156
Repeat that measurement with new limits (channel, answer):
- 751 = 139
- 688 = 170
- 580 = 175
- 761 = 138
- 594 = 161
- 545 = 161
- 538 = 152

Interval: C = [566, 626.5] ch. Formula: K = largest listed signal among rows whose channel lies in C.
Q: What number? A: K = 209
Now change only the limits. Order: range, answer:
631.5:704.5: 181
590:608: 173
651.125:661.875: 172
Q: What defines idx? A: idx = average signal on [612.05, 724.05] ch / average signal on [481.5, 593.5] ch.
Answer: 0.95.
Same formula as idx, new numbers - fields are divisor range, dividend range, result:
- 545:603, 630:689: 0.97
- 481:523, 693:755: 0.84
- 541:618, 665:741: 0.93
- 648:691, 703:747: 0.87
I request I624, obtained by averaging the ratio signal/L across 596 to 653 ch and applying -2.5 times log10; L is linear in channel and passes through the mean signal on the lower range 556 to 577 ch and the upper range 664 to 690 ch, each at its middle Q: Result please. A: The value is 0.08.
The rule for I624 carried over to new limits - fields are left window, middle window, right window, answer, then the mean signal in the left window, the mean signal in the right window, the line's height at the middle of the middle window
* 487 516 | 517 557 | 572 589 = 0.07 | 177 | 173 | 175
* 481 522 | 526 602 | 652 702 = 0.01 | 175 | 167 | 172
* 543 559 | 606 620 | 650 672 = 0.12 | 168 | 166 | 167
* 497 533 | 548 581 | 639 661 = -0.05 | 174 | 165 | 171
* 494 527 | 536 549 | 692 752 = 0.08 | 176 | 148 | 172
